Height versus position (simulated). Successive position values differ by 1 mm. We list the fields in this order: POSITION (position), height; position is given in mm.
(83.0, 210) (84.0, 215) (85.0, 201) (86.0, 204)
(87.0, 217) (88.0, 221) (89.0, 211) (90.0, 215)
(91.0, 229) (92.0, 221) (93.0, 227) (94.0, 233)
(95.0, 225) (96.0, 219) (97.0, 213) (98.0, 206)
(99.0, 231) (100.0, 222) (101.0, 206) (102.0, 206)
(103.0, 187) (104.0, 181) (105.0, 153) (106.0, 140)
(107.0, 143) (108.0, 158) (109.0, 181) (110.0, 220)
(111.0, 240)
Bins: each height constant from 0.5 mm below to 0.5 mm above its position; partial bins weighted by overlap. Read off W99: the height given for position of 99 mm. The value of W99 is 231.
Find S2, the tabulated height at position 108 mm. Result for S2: 158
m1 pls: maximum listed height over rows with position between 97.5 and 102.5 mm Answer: 231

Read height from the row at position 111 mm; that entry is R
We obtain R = 240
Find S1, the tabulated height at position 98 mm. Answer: 206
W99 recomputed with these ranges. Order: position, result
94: 233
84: 215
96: 219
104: 181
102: 206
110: 220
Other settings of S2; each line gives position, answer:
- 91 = 229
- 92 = 221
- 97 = 213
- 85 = 201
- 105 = 153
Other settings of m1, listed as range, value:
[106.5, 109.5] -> 181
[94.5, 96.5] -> 225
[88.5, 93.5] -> 229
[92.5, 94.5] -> 233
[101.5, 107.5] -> 206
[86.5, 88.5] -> 221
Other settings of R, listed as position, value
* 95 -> 225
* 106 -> 140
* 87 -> 217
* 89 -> 211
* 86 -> 204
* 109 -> 181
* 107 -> 143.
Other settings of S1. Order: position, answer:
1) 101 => 206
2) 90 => 215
